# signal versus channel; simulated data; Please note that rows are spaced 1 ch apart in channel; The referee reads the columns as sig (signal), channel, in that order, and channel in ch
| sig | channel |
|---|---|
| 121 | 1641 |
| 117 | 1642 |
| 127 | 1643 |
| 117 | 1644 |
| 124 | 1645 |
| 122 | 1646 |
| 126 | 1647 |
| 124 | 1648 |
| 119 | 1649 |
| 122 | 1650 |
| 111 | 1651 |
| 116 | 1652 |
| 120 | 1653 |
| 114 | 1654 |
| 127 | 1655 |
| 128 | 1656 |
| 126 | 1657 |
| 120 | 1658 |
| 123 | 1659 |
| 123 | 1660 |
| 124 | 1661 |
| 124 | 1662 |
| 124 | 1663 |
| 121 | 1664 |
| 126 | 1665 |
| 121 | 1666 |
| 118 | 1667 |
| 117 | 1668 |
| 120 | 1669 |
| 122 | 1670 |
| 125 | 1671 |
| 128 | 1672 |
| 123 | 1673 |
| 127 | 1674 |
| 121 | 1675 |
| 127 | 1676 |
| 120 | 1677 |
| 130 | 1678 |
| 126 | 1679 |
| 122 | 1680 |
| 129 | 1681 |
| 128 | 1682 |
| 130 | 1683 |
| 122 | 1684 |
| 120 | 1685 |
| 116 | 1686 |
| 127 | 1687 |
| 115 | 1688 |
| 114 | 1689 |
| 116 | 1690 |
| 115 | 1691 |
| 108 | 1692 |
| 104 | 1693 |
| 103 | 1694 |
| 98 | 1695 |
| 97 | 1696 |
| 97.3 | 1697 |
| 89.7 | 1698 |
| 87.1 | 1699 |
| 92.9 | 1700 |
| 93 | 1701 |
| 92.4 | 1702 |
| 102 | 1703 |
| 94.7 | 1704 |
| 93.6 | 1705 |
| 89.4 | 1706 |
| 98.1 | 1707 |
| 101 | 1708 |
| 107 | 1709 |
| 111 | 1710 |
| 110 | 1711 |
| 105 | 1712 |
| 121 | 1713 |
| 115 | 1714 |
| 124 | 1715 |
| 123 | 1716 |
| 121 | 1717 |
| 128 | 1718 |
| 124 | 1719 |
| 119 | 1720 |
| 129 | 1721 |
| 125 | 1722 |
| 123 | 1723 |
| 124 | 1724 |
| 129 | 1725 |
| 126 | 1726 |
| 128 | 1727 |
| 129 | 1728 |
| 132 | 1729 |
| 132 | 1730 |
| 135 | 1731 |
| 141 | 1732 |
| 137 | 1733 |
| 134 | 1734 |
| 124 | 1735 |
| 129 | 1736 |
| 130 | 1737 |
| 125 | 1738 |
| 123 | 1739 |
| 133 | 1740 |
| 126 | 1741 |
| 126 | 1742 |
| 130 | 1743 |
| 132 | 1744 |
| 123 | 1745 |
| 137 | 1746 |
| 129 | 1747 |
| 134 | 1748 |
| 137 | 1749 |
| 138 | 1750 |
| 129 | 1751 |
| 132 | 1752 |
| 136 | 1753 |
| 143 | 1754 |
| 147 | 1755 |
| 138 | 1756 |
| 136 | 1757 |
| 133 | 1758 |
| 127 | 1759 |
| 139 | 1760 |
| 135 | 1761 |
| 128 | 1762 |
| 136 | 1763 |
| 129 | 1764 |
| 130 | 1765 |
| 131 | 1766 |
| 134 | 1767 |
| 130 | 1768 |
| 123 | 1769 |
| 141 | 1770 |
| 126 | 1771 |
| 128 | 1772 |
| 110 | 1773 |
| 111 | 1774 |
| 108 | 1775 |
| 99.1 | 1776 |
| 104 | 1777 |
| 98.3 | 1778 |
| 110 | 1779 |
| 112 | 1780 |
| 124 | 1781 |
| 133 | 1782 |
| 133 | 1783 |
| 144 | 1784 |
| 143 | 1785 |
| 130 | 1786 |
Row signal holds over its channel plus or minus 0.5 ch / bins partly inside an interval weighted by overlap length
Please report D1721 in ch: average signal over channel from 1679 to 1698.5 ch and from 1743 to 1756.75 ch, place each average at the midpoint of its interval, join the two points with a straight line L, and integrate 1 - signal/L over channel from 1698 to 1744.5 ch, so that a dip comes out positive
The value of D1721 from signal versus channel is 2.6 ch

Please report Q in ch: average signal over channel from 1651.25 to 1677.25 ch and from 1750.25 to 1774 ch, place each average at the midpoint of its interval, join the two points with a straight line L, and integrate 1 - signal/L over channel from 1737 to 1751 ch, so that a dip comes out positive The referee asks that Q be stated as -0.01 ch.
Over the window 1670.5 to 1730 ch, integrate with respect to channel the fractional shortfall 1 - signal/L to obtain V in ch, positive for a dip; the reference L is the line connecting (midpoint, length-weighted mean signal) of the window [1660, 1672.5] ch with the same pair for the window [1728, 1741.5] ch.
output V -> 5.5 ch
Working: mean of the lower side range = 123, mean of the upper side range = 131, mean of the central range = 115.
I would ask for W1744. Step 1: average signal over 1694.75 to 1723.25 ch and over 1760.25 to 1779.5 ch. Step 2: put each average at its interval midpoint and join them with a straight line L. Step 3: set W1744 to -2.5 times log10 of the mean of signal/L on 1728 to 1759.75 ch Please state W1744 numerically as -0.15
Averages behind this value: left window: 107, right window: 122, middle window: 133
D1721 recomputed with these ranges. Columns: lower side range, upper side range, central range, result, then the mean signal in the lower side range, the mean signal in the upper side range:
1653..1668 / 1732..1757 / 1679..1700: 2.35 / 122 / 132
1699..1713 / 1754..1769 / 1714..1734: -3.07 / 99.6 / 134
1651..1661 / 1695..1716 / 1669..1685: -1.71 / 121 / 102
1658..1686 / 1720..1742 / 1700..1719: 2.96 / 124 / 129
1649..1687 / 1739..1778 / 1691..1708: 3.79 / 123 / 129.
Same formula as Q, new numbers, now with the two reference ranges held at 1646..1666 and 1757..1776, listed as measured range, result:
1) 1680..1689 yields 0.0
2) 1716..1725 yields 0.0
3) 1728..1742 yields -0.5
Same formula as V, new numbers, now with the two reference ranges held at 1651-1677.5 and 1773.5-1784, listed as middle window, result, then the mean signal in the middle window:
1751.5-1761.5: -1.8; 137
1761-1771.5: -1.4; 131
